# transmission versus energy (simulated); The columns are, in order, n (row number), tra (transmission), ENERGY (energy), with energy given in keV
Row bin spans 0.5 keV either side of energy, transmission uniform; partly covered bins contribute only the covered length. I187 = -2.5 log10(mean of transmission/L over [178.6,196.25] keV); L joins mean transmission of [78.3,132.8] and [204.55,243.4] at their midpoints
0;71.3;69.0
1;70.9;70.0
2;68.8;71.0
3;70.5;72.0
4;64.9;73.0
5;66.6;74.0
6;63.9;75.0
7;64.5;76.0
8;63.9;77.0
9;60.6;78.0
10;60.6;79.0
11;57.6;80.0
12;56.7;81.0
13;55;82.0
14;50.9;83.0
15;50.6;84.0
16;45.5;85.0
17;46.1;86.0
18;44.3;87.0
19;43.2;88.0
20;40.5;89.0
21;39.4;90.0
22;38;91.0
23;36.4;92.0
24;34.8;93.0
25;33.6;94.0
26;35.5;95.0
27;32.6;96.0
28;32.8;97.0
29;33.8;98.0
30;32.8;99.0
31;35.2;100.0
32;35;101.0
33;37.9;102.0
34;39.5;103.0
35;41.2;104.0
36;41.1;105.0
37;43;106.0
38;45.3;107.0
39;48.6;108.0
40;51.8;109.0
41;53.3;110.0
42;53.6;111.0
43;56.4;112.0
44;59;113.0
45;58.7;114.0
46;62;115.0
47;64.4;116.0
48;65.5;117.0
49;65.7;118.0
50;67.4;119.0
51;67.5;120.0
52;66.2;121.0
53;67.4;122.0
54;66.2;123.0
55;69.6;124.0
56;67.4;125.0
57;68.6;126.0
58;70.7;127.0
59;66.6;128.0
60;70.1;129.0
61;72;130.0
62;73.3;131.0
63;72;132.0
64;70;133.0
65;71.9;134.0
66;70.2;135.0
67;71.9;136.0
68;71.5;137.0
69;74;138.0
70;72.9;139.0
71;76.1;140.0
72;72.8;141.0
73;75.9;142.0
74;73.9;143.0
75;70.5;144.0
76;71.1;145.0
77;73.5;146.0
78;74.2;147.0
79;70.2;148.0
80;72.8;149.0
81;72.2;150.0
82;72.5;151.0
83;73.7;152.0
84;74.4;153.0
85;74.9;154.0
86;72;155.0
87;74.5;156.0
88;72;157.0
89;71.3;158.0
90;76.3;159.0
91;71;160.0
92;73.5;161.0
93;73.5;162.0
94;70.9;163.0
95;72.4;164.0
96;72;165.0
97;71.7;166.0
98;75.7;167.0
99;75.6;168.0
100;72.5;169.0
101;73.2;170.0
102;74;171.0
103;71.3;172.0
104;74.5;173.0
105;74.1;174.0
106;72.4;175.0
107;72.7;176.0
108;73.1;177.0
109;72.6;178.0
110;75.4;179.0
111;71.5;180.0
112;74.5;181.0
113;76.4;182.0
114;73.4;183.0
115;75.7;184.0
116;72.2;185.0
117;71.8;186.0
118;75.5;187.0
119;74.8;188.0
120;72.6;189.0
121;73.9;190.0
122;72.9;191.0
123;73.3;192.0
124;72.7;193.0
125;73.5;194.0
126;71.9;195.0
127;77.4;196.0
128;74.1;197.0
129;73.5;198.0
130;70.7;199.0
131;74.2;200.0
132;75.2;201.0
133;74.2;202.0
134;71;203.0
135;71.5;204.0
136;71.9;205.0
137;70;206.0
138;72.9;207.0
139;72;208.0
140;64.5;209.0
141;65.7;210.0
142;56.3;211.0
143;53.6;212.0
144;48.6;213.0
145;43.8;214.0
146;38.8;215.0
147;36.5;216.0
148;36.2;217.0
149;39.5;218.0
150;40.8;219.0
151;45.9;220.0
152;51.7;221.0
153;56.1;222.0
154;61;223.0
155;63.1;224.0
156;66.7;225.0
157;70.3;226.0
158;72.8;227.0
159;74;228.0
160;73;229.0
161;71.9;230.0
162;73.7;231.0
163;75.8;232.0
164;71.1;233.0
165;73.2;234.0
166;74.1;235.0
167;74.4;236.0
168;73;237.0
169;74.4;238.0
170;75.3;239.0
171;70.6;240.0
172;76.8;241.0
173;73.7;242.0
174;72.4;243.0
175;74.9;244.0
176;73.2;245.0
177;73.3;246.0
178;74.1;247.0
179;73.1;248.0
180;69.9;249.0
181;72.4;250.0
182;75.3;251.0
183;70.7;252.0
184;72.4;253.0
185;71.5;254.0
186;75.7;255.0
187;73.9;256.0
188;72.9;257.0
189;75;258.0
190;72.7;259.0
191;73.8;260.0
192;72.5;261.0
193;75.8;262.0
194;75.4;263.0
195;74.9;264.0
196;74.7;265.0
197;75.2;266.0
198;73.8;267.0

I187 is -0.22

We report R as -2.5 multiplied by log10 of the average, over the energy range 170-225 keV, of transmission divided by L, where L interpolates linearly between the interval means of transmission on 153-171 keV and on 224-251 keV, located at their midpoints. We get 0.102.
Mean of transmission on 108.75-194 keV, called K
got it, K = 70.8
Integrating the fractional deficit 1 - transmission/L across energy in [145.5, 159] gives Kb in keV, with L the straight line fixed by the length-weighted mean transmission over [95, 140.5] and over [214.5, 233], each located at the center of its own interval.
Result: -3.4 keV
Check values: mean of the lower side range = 58.3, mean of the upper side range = 58.6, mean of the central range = 73.1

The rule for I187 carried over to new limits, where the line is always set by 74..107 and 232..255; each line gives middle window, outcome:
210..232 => 0.220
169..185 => -0.204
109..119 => -0.210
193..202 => -0.142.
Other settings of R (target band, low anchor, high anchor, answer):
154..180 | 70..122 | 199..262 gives -0.22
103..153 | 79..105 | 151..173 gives -0.14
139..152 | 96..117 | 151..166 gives -0.11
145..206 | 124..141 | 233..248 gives -0.02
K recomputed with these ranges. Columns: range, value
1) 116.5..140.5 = 69.8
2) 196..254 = 66.6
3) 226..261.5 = 73.3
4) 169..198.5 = 73.6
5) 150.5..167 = 73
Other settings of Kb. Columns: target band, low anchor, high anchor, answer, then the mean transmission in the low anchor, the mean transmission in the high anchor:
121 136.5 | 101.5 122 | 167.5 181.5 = -2.6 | 54.7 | 73.4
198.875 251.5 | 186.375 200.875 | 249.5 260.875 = 5.4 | 73.7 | 73.3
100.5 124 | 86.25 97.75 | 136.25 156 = -1.7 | 37.5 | 73.1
